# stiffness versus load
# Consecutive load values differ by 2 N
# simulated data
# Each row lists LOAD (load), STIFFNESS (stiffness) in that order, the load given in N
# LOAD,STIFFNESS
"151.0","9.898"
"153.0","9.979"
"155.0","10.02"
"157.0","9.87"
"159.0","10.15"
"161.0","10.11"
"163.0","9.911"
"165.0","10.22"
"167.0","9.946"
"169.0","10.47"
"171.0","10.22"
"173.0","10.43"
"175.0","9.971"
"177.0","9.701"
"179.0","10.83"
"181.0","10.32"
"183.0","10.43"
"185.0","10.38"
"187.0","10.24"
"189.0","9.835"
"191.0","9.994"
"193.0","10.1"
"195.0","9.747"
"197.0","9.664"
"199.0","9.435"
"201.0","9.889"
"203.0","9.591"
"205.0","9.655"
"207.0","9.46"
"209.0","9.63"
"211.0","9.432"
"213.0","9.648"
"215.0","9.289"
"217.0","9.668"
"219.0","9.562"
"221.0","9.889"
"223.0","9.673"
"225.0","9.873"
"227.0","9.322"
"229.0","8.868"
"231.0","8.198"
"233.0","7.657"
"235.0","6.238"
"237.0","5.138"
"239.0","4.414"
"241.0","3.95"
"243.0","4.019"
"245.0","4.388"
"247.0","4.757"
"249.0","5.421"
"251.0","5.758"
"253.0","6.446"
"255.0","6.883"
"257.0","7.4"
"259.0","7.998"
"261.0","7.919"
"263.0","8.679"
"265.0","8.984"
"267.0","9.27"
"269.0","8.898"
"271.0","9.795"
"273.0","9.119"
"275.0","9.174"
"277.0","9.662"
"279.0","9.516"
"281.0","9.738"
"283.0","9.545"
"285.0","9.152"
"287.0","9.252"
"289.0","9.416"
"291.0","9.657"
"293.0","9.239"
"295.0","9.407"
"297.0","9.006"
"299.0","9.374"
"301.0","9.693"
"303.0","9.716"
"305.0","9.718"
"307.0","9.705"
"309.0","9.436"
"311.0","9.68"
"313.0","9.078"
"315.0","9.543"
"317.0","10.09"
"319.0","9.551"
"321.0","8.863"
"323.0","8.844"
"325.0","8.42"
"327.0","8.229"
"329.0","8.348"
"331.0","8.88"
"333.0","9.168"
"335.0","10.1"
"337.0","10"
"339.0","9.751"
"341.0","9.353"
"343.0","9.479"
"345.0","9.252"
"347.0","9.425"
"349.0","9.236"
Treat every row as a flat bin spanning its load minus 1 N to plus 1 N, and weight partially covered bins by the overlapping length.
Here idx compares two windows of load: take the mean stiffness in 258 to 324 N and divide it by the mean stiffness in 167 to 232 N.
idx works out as 0.95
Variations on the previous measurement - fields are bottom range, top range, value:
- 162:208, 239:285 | 0.76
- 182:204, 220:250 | 0.68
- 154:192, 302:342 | 0.92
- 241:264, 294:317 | 1.53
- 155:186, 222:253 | 0.64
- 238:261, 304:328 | 1.63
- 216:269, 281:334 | 1.26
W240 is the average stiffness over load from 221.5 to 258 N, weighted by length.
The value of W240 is 6.62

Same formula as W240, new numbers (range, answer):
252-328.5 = 9.05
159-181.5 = 10.2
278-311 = 9.48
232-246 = 5.11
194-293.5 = 8.36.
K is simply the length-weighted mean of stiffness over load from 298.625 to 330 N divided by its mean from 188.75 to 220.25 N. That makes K 0.96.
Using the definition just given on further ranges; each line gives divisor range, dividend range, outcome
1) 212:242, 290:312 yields 1.18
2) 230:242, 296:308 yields 1.61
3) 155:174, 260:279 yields 0.90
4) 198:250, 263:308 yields 1.18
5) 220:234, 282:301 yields 1.03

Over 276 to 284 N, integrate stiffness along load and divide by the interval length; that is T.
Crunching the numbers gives 9.62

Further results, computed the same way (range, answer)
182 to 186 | 10.4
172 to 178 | 10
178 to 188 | 10.4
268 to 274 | 9.27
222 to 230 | 9.43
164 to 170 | 10.2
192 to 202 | 9.77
